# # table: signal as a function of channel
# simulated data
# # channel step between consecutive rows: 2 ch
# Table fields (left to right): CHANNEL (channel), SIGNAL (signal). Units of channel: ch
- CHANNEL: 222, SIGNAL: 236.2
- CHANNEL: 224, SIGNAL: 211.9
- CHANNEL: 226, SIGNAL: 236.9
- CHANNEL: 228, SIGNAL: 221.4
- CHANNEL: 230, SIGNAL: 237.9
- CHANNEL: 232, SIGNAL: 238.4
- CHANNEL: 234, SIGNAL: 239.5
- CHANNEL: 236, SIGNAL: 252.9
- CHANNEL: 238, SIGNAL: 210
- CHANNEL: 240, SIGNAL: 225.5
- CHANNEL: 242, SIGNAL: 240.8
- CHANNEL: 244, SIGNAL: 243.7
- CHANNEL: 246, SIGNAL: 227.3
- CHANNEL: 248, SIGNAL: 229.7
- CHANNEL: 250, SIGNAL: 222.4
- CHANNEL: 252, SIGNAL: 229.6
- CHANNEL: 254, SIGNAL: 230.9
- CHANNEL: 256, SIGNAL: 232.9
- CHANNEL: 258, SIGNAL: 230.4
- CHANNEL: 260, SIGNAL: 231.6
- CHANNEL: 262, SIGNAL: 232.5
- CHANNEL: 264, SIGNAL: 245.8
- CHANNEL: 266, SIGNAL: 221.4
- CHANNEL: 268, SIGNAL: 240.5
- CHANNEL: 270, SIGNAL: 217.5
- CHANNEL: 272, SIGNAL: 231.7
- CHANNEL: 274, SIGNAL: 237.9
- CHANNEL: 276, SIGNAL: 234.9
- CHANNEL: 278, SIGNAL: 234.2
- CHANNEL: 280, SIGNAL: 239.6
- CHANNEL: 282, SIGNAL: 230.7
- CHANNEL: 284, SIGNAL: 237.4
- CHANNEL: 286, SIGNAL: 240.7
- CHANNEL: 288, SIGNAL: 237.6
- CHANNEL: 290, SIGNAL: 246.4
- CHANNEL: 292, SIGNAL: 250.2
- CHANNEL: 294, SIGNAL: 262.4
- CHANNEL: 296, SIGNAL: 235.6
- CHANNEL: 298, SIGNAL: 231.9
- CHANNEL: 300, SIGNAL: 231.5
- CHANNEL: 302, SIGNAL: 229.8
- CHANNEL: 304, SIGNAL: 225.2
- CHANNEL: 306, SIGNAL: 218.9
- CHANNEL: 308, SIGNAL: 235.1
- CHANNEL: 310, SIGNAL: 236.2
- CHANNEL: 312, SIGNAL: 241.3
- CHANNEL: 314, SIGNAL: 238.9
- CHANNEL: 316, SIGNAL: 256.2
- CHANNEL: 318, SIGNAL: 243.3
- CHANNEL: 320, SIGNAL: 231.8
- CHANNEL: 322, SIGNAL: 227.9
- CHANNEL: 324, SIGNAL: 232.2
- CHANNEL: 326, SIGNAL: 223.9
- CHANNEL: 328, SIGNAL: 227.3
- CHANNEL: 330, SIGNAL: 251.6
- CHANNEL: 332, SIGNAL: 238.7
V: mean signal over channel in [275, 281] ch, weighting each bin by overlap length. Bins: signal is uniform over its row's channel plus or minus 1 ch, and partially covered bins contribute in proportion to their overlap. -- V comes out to 236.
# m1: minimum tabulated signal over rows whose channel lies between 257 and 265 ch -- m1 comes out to 230.4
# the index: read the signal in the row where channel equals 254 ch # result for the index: 230.9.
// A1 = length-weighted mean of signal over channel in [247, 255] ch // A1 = 228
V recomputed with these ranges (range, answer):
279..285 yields 236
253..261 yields 231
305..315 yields 234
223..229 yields 223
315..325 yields 238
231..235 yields 239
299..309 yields 228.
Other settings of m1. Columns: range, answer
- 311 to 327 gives 223.9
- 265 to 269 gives 221.4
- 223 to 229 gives 211.9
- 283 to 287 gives 237.4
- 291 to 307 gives 218.9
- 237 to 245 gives 210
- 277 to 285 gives 230.7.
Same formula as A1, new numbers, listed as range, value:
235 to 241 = 229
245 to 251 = 226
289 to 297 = 249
